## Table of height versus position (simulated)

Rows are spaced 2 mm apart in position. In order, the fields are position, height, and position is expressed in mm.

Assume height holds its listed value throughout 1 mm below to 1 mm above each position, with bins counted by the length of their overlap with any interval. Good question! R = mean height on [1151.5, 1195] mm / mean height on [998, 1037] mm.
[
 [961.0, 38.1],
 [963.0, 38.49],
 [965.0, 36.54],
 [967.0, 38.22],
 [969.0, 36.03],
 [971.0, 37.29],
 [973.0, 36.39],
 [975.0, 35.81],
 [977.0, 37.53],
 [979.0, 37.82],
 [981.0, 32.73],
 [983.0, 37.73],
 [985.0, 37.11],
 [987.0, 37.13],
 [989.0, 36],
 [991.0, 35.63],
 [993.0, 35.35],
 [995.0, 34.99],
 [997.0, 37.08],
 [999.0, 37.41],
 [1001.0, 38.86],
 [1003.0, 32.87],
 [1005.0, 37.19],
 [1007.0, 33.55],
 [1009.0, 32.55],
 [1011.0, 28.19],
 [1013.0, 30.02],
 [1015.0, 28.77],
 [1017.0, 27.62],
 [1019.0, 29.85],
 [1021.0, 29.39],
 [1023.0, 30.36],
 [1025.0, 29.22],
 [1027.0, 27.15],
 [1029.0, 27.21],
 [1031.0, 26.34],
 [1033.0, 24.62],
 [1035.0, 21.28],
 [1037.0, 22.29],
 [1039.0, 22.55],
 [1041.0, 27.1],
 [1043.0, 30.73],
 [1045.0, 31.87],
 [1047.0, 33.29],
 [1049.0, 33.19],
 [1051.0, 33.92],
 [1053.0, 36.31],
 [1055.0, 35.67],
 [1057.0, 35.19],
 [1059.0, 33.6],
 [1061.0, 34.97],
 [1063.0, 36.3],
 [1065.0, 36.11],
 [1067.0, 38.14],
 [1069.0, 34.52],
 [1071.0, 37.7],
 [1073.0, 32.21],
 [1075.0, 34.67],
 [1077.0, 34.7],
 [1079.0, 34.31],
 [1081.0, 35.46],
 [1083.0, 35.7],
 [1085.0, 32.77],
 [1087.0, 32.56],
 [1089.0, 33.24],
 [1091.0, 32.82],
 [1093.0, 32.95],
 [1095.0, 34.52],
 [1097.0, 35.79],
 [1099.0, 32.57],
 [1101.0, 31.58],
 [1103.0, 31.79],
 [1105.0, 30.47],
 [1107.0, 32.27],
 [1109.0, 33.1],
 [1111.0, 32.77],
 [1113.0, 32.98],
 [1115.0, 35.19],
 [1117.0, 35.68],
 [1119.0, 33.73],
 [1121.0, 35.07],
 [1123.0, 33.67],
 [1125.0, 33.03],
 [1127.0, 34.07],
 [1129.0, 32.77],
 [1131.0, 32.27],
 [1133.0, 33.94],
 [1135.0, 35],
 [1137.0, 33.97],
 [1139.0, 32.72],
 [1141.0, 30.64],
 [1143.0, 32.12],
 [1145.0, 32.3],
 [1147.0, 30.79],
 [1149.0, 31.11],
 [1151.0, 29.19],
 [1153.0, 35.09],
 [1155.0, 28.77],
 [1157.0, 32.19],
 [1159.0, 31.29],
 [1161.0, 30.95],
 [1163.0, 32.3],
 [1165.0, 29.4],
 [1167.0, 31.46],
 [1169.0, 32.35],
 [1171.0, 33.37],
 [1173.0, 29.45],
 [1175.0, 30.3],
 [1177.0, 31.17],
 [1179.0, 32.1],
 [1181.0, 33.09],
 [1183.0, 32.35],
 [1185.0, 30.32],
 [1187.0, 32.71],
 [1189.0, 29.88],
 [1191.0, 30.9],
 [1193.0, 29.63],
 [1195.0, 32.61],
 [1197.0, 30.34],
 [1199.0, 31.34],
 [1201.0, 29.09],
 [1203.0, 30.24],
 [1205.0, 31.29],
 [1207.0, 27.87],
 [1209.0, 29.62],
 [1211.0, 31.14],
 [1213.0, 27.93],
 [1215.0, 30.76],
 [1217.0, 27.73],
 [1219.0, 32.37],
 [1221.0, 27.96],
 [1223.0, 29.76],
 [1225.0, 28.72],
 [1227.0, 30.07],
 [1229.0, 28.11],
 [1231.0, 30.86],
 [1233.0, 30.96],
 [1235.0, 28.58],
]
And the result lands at 1.05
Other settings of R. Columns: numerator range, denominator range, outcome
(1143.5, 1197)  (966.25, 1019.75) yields 0.90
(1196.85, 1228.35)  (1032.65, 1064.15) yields 0.96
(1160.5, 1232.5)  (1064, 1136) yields 0.90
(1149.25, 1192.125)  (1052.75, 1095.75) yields 0.90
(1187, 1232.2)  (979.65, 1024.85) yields 0.89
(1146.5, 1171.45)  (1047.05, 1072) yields 0.89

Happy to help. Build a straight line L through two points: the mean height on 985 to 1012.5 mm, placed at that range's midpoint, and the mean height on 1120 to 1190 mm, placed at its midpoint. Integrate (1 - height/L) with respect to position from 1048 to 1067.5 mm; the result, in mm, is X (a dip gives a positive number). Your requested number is -0.76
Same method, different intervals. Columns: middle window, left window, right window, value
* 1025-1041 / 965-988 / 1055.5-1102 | 4.75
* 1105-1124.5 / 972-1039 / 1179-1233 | -1.56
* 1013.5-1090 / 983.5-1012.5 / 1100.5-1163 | 5.69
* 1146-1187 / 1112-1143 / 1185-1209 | 0.59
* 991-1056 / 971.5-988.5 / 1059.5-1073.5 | 9.43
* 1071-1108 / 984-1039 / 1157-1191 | -2.53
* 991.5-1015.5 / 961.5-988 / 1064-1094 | 1.44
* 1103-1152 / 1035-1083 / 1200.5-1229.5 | -2.07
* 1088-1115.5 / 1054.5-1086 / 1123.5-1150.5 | 0.79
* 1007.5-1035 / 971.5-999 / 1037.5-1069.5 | 4.98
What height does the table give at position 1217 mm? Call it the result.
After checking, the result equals 27.73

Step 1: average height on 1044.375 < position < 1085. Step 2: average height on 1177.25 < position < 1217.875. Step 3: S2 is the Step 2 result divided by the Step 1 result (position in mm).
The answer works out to 0.88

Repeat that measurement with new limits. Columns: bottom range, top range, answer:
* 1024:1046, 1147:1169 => 1.18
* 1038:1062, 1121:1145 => 1.02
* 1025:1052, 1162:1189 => 1.13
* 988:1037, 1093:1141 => 1.07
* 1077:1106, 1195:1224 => 0.90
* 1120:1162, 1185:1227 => 0.93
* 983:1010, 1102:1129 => 0.93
